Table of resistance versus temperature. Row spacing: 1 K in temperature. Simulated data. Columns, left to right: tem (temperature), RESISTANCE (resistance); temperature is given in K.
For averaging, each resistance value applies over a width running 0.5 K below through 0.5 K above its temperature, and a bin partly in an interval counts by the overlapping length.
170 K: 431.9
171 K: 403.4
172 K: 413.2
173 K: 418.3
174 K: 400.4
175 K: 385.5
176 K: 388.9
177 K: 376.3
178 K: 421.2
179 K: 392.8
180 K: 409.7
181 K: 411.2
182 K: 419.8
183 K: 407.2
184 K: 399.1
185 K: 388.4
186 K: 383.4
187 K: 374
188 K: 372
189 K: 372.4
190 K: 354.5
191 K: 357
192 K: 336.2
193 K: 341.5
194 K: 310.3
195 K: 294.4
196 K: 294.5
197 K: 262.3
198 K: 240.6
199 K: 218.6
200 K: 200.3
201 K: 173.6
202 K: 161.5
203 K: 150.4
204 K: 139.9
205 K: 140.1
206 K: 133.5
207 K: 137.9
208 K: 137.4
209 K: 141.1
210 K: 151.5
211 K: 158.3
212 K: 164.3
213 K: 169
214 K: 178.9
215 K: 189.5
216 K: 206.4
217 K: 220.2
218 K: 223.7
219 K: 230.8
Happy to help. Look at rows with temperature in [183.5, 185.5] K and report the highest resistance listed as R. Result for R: 399.1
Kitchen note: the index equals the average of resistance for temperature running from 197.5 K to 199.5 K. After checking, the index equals 230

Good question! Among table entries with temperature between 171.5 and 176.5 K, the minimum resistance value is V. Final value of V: 385.5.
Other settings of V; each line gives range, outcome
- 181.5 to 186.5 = 383.4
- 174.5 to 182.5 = 376.3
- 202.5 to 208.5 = 133.5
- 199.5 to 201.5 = 173.6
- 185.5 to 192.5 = 336.2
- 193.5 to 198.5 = 240.6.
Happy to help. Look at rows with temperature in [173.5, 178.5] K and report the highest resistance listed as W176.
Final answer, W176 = 421.2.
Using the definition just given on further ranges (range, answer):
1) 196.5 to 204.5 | 262.3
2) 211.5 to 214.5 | 178.9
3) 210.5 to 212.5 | 164.3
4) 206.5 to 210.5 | 151.5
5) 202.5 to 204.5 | 150.4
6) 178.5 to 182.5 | 419.8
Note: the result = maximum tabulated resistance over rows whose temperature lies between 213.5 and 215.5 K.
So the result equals 189.5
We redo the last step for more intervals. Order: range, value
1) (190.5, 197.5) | 357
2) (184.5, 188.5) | 388.4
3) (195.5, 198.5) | 294.5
